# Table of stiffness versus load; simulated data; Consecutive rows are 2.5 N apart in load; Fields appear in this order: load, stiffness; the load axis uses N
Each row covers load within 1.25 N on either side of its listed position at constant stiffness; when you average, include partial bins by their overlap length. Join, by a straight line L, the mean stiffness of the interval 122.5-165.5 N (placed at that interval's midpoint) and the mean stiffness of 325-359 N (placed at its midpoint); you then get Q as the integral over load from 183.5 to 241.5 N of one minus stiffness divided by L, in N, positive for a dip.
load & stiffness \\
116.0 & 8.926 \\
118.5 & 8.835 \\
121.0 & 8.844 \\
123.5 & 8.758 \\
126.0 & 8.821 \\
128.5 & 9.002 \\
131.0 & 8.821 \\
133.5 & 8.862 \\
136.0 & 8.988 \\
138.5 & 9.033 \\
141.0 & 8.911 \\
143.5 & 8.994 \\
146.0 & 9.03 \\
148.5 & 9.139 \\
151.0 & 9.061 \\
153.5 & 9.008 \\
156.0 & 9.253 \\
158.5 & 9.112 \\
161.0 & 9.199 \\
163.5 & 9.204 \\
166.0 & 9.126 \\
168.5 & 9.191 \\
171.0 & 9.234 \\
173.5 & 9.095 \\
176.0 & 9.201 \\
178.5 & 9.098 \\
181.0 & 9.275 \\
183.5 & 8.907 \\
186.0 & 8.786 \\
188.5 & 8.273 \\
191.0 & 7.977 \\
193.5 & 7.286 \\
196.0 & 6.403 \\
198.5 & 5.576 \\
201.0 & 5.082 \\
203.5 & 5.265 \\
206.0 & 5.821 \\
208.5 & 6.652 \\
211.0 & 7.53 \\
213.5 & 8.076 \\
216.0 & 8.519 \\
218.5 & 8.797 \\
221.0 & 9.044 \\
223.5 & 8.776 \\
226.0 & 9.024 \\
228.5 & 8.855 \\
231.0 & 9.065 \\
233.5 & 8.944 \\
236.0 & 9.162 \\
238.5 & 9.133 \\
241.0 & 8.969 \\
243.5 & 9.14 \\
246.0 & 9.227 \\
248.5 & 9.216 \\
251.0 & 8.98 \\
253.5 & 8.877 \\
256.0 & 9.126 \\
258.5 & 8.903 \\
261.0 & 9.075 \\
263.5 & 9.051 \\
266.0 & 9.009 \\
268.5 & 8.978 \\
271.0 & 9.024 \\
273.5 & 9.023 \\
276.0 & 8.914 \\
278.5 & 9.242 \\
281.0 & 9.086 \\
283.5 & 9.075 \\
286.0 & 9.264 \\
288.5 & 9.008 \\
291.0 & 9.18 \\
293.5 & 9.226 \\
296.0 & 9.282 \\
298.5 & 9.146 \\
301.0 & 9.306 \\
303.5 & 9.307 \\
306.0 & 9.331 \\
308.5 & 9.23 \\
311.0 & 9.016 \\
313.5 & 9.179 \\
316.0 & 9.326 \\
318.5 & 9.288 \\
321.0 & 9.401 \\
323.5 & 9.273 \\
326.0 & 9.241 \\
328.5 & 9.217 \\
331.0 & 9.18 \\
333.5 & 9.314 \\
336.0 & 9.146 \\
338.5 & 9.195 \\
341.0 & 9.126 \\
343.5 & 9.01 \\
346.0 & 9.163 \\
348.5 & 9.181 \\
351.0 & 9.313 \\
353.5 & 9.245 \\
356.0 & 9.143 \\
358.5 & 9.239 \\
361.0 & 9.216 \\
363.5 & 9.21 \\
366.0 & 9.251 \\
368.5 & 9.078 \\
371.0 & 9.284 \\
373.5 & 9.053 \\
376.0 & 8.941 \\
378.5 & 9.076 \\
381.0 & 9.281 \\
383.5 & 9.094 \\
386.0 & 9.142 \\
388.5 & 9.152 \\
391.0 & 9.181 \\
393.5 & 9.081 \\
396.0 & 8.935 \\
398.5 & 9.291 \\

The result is 7.7 N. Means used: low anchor 9.01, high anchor 9.19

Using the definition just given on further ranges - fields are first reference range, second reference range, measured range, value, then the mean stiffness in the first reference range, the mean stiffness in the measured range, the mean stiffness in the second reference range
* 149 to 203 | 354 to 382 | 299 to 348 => -1.3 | 8.41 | 9.22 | 9.16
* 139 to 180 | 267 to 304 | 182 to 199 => 2.6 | 9.12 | 7.72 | 9.13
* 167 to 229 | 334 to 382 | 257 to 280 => -1.4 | 7.98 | 9.03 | 9.17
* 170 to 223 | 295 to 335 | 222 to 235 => -1.2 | 7.81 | 8.94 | 9.25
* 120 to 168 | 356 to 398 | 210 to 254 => 1.0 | 9.01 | 8.86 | 9.14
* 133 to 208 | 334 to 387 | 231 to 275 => -1.7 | 8.36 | 9.05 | 9.16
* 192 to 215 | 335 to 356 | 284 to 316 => -3.5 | 6.45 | 9.21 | 9.17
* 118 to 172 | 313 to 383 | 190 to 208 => 5.7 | 9.02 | 6.2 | 9.2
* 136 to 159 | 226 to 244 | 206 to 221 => 2.0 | 9.05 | 7.83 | 9.03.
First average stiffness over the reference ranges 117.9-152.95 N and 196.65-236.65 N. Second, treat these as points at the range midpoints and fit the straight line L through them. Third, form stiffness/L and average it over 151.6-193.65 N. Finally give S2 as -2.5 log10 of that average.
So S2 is -0.07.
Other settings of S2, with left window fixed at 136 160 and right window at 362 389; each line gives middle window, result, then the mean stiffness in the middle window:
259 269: 0.01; 9.02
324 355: -0.01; 9.2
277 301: -0.01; 9.17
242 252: -0.01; 9.14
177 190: 0.03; 8.86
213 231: 0.04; 8.78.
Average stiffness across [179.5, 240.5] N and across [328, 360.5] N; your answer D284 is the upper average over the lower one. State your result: 1.2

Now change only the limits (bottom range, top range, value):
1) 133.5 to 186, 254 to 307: 1.00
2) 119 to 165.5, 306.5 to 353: 1.02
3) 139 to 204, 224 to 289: 1.07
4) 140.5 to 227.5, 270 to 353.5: 1.11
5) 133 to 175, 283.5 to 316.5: 1.01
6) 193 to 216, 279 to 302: 1.41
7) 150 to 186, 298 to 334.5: 1.01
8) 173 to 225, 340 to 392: 1.18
